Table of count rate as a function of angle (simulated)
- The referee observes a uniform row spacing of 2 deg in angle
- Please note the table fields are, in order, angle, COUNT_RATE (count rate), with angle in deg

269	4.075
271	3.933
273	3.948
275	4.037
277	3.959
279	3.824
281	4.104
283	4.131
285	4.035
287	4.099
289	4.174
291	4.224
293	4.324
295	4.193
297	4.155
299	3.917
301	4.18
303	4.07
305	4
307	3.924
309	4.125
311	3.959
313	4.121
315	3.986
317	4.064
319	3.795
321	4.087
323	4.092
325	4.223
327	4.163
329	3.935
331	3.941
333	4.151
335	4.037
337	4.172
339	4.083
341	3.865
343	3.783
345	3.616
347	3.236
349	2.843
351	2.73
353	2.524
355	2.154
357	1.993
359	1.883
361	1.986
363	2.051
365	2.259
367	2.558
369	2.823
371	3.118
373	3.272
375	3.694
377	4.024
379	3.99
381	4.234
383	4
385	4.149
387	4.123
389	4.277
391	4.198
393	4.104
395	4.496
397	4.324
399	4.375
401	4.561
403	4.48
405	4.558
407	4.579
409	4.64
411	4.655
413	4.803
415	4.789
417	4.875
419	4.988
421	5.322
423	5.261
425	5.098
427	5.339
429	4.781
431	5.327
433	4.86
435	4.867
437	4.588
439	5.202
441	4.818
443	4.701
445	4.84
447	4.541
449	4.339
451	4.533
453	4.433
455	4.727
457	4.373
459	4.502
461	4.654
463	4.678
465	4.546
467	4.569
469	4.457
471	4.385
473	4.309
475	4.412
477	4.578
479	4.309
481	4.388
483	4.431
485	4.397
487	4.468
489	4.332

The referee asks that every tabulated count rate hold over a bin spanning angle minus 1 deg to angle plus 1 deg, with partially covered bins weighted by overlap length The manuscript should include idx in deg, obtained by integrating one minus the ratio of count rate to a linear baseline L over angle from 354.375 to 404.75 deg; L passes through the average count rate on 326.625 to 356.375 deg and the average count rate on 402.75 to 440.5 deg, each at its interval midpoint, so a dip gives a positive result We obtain 8.5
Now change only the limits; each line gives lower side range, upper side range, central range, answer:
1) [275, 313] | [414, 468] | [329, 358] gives 6.2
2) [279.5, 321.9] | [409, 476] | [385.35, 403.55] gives 0.8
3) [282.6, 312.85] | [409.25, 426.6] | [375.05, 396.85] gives 2.7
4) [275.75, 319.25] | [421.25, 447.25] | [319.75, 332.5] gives 0.5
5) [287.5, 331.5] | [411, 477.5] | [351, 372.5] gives 9.7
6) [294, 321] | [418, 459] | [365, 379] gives 3.8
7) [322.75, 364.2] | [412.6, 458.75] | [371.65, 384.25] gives 0.1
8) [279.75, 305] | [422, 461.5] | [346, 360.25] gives 6.2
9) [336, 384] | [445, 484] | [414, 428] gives -4.2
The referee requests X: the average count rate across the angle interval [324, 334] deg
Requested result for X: 4.08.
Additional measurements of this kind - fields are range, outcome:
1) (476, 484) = 4.43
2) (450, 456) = 4.56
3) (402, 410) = 4.56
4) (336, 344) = 3.98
